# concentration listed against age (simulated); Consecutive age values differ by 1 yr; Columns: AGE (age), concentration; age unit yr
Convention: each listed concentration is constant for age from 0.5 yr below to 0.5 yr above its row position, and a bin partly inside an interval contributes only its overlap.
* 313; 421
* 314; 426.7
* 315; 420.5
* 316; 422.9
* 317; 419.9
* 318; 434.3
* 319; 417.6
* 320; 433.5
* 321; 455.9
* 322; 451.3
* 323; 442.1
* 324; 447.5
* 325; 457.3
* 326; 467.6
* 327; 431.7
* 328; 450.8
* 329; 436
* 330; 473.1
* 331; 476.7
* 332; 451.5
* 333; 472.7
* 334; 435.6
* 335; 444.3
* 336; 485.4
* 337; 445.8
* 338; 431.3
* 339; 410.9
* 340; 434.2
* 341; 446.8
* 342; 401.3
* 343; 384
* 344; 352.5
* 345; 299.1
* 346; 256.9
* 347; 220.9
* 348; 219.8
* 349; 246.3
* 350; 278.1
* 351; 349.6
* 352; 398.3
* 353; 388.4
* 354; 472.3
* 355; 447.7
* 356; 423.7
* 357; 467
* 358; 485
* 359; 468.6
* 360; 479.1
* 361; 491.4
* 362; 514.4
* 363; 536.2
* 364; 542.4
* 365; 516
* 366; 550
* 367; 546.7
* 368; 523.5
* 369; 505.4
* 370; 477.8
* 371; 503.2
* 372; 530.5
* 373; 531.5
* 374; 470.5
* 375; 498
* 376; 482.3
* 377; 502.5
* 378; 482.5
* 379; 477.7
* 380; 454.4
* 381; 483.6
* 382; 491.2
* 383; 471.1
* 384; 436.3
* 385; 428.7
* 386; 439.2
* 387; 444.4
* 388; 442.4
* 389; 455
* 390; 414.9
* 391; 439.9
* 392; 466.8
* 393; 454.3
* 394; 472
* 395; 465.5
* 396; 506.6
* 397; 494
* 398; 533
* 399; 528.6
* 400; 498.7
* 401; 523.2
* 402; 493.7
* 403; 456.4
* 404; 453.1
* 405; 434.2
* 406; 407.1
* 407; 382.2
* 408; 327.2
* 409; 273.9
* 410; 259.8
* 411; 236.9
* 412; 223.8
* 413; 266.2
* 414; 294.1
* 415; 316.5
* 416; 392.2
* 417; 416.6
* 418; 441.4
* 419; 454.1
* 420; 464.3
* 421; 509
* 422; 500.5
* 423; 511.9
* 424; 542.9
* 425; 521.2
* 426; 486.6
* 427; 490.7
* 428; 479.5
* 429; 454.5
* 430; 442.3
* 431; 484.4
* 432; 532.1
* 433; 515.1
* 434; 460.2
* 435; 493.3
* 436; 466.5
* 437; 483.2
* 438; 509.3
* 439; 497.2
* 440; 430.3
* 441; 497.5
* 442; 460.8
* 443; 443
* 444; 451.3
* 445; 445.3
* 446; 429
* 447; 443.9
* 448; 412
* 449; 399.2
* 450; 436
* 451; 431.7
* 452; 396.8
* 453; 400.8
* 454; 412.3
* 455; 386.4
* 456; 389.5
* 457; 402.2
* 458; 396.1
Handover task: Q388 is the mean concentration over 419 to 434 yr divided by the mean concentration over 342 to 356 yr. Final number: 1.5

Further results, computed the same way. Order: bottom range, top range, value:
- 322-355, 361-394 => 1.21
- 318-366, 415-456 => 1.08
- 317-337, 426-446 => 1.06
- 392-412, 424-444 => 1.13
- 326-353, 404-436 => 1.08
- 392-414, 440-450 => 1.07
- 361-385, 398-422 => 0.80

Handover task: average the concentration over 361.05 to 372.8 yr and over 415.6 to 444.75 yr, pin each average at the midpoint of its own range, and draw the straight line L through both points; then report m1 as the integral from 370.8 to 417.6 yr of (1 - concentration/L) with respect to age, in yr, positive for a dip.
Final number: 6.4 yr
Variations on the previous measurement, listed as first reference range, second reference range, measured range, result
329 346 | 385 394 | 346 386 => -1.6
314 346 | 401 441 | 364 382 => -3.0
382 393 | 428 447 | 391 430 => 2.1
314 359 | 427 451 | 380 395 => -0.5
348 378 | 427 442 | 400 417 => 4.0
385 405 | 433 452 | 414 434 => -0.2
